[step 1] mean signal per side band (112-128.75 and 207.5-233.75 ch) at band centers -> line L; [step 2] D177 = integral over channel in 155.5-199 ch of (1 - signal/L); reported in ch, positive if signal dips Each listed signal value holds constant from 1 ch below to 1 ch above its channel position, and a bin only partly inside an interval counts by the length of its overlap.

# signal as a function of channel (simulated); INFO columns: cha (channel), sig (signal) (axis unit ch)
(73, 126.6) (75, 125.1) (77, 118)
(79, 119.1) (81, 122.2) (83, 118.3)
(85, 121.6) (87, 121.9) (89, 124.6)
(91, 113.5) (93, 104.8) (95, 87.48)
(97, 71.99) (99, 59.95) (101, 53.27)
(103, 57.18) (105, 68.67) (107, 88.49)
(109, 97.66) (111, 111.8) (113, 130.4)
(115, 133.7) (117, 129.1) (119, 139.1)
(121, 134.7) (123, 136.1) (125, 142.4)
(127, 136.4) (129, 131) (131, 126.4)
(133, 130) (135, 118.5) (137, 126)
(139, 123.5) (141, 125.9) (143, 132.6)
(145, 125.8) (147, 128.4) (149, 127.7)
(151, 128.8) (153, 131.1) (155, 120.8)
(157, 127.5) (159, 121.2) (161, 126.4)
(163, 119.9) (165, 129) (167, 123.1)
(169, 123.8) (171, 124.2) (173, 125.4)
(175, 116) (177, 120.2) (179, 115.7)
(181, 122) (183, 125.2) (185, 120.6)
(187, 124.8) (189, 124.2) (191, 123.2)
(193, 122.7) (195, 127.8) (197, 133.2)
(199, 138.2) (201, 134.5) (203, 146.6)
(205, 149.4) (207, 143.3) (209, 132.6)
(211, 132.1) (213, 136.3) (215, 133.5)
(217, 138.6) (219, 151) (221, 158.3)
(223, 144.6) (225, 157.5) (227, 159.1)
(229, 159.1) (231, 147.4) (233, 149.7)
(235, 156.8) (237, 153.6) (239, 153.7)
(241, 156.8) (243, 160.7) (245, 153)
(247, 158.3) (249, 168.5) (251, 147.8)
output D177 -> 5.3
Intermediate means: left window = 135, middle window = 124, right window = 146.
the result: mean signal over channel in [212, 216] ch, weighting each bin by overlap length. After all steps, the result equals 135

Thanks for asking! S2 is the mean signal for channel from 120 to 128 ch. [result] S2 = 137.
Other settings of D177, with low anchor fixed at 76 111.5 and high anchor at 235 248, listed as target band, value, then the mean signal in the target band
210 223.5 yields 0.41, 142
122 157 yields -4.05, 129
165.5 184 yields 1.09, 122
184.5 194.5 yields 0.89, 123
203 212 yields 0.15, 140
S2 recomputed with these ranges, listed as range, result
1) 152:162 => 125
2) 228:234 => 152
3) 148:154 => 129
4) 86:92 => 120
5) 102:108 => 71.4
